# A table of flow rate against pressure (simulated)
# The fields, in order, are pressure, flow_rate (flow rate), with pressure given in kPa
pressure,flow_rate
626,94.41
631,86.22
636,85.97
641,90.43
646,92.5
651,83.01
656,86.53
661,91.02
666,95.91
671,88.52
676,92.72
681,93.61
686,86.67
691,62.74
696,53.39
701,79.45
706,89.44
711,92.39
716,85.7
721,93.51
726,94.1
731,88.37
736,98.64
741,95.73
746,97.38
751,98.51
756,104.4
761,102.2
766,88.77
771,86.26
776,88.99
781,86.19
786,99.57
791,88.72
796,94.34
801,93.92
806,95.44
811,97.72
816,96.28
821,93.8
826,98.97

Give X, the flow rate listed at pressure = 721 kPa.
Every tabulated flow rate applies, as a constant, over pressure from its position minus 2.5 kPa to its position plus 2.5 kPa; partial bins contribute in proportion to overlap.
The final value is 93.51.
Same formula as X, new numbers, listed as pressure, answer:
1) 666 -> 95.91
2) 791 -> 88.72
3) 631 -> 86.22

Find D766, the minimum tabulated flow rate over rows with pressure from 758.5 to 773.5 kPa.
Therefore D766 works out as 86.26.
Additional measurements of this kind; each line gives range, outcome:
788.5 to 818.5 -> 88.72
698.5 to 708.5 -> 79.45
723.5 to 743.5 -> 88.37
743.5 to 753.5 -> 97.38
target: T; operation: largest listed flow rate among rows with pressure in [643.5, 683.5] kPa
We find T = 95.91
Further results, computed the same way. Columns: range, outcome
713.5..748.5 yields 98.64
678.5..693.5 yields 93.61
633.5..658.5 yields 92.5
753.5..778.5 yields 104.4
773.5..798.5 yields 99.57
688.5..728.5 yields 94.1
